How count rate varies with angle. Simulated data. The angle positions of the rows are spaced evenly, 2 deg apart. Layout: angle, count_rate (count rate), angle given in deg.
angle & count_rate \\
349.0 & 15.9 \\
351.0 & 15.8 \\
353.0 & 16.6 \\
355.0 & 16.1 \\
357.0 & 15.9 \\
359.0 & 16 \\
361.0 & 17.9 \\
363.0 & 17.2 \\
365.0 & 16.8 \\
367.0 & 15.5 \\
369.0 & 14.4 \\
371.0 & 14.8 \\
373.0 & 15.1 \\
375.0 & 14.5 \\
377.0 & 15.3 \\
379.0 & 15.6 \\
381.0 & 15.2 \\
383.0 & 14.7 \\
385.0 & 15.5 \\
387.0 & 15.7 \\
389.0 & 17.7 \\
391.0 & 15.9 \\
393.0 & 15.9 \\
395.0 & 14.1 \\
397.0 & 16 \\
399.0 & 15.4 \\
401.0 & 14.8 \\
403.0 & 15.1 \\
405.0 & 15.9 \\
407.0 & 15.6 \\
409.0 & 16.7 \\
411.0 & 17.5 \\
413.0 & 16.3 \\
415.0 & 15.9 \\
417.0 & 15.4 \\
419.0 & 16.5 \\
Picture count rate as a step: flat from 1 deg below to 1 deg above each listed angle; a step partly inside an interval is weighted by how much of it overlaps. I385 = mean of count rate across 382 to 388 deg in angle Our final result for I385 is 15.3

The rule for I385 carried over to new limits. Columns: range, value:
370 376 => 14.8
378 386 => 15.2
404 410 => 16.1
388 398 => 15.9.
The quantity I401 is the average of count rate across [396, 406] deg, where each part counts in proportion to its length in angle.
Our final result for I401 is 15.4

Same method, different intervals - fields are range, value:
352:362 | 16.5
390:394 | 15.9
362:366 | 17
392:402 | 15.2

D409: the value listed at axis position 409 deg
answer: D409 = 16.7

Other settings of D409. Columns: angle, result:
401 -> 14.8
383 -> 14.7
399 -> 15.4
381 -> 15.2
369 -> 14.4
